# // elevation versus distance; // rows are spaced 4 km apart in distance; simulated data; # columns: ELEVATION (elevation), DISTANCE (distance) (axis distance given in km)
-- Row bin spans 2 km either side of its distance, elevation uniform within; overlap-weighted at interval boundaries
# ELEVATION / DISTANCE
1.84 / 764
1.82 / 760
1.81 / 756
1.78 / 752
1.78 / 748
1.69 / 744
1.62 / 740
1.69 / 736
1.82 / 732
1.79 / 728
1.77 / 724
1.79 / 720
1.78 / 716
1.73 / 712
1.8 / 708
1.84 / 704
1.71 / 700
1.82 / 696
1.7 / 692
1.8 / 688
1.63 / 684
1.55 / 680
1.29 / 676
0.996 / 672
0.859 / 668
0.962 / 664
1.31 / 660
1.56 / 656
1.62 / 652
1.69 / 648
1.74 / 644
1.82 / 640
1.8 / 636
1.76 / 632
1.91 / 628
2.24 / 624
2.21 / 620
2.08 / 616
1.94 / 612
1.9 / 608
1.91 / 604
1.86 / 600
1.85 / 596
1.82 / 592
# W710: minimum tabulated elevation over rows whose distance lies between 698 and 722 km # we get 1.71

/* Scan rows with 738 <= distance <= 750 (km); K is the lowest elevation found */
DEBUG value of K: 1.62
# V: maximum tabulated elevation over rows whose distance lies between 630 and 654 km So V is 1.82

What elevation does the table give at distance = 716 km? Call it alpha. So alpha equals 1.78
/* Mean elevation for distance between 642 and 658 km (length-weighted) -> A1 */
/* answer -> 1.65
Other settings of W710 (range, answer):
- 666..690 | 0.859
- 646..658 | 1.56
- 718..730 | 1.77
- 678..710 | 1.55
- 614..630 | 1.91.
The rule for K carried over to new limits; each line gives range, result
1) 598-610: 1.86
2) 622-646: 1.74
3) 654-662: 1.31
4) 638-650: 1.69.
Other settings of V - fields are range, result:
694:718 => 1.84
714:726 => 1.79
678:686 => 1.63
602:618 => 2.08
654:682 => 1.56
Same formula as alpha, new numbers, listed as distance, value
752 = 1.78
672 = 0.996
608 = 1.9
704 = 1.84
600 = 1.86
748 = 1.78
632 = 1.76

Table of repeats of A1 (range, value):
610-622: 2.08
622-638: 1.93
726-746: 1.72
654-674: 1.14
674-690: 1.57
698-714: 1.77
